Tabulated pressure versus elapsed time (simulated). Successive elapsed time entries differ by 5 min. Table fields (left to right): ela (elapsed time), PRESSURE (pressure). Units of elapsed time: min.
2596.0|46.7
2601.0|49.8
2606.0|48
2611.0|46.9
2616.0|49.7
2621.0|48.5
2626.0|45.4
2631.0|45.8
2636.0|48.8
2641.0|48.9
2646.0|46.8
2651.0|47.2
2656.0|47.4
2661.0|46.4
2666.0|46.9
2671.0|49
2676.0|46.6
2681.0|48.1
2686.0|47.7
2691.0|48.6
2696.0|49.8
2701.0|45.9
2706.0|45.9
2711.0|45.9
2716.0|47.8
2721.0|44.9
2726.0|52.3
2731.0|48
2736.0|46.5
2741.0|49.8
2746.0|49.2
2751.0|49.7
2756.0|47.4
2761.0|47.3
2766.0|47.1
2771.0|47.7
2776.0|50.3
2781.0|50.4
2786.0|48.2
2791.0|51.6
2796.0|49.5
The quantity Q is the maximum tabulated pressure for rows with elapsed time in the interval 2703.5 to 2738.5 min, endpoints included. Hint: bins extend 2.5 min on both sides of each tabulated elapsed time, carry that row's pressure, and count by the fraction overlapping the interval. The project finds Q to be 52.3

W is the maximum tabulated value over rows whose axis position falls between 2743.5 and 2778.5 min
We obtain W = 50.3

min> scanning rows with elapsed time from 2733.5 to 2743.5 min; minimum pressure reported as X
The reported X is 46.5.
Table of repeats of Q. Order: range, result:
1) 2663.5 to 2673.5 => 49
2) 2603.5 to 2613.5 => 48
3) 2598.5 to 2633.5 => 49.8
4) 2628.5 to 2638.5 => 48.8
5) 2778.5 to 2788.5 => 50.4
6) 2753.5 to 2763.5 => 47.4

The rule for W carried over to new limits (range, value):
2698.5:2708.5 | 45.9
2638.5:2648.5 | 48.9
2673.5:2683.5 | 48.1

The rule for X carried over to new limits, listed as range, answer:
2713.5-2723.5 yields 44.9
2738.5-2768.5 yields 47.1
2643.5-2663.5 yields 46.4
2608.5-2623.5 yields 46.9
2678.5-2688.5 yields 47.7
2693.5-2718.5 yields 45.9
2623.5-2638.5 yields 45.4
